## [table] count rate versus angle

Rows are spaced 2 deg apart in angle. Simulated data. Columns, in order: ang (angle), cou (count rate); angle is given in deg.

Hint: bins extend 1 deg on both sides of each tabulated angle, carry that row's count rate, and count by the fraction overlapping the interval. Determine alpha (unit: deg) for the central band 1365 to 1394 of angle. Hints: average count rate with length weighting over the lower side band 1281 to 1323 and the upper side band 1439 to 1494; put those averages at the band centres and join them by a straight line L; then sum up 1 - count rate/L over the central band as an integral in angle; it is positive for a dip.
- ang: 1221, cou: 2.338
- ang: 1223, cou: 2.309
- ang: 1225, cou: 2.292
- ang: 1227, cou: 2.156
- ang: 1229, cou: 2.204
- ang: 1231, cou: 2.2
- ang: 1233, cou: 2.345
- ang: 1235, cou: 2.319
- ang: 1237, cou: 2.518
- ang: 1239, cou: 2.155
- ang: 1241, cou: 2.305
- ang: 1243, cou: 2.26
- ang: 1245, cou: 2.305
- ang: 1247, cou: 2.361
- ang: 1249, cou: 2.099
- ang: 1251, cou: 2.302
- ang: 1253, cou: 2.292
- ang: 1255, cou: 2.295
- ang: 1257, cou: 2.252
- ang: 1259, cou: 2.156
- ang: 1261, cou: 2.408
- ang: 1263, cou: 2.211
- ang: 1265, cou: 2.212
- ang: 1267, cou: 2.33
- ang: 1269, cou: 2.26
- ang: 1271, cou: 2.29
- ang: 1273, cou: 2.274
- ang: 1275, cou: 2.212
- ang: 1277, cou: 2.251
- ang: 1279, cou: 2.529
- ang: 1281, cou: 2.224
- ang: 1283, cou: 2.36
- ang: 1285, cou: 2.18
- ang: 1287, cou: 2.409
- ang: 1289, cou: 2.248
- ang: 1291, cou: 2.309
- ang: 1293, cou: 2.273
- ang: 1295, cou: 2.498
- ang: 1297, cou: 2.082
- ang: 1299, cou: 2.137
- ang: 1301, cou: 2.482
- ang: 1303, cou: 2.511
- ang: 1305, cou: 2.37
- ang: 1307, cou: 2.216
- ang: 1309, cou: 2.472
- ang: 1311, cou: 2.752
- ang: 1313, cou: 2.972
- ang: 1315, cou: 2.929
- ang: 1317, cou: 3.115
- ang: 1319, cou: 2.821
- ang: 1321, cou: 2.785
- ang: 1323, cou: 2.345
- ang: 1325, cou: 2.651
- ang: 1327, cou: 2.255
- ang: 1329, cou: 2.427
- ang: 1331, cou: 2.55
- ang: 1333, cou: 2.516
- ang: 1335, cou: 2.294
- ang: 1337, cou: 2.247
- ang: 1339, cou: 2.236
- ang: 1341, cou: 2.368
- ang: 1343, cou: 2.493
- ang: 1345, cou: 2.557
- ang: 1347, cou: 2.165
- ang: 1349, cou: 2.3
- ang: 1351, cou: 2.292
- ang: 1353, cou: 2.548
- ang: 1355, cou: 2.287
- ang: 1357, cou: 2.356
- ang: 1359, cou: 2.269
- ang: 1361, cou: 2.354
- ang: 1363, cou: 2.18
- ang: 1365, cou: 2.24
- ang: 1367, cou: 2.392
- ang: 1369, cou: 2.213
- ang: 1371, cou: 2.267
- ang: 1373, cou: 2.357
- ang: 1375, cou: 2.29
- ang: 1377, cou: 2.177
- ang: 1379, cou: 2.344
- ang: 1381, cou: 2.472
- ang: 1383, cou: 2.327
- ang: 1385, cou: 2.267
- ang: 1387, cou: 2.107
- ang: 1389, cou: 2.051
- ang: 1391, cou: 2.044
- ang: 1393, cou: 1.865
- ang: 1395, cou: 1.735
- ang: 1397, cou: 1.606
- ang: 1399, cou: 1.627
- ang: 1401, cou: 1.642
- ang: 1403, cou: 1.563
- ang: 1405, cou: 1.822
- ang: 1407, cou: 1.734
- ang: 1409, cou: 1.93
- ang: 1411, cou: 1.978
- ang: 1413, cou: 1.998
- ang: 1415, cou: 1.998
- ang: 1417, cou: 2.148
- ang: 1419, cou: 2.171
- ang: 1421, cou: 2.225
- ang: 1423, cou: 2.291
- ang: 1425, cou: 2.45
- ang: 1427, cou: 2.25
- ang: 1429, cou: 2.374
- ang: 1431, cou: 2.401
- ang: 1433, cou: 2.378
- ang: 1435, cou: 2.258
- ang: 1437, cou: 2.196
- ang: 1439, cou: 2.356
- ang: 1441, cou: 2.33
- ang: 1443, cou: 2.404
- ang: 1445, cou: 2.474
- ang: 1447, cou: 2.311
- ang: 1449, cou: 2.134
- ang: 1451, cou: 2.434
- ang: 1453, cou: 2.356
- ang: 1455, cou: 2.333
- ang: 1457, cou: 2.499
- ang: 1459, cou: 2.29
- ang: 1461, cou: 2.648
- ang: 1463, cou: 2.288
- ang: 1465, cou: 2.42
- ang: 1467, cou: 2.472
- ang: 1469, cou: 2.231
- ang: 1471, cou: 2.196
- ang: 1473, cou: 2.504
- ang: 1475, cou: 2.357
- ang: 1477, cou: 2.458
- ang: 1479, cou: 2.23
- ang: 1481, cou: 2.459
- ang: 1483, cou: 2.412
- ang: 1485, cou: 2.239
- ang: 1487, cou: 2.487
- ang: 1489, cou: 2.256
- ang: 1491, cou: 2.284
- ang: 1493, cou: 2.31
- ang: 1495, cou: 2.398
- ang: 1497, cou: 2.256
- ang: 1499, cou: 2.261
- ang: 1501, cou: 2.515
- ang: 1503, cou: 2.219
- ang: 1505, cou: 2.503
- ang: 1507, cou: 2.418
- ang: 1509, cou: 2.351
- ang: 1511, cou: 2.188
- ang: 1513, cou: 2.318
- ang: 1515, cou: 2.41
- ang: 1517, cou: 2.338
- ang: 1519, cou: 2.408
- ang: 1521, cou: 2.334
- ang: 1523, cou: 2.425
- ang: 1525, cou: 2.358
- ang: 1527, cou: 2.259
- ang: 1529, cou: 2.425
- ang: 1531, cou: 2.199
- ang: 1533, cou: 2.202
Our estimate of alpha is 2.4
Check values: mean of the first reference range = 2.49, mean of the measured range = 2.23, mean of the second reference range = 2.36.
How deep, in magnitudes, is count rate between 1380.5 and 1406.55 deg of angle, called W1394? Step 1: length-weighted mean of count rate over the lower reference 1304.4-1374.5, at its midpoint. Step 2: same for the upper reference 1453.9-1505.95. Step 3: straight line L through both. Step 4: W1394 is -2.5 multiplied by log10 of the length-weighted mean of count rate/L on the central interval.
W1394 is 0.25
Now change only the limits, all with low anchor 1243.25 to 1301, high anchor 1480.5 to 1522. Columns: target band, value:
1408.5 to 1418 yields 0.15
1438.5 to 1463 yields -0.02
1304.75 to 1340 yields -0.12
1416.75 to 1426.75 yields 0.03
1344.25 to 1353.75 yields -0.03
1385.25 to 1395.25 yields 0.16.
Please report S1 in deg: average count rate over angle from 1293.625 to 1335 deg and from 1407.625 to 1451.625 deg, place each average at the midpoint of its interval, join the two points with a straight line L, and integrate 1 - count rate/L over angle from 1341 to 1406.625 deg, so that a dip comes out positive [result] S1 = 6.2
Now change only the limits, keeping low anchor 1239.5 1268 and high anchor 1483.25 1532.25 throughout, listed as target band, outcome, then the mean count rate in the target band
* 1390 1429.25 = 5.9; 1.96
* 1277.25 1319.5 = -3.4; 2.46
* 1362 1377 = 0.2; 2.27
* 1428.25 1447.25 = -0.2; 2.35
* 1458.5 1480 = -0.4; 2.37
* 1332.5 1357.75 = -0.7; 2.36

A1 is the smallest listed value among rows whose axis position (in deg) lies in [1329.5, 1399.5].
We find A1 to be 1.606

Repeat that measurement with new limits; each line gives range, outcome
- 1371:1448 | 1.563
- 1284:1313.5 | 2.082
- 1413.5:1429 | 1.998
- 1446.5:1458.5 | 2.134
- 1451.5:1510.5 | 2.196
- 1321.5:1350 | 2.165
